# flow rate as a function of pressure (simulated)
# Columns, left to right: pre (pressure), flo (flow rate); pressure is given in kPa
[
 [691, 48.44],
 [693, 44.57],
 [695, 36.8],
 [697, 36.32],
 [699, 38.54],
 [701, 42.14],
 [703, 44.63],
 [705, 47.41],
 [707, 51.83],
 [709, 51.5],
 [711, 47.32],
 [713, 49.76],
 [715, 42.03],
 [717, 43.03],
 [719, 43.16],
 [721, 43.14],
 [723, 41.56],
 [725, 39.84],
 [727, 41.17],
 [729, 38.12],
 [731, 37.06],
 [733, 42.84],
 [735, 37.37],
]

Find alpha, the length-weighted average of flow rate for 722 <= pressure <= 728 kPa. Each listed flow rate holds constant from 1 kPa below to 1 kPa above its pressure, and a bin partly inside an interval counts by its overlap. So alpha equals 40.9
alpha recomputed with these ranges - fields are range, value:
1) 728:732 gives 37.6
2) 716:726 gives 42.1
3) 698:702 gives 40.3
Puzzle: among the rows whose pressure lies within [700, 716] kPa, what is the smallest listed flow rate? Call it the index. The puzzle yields 42.03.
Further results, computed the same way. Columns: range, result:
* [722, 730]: 38.12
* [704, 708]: 47.41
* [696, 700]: 36.32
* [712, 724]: 41.56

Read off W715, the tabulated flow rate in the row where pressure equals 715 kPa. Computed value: 42.03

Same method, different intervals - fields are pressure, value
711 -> 47.32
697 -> 36.32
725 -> 39.84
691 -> 48.44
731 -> 37.06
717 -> 43.03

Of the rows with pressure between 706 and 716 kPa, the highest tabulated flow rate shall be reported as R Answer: 51.83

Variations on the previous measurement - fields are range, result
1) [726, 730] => 41.17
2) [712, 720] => 49.76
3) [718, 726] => 43.16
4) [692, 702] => 44.57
